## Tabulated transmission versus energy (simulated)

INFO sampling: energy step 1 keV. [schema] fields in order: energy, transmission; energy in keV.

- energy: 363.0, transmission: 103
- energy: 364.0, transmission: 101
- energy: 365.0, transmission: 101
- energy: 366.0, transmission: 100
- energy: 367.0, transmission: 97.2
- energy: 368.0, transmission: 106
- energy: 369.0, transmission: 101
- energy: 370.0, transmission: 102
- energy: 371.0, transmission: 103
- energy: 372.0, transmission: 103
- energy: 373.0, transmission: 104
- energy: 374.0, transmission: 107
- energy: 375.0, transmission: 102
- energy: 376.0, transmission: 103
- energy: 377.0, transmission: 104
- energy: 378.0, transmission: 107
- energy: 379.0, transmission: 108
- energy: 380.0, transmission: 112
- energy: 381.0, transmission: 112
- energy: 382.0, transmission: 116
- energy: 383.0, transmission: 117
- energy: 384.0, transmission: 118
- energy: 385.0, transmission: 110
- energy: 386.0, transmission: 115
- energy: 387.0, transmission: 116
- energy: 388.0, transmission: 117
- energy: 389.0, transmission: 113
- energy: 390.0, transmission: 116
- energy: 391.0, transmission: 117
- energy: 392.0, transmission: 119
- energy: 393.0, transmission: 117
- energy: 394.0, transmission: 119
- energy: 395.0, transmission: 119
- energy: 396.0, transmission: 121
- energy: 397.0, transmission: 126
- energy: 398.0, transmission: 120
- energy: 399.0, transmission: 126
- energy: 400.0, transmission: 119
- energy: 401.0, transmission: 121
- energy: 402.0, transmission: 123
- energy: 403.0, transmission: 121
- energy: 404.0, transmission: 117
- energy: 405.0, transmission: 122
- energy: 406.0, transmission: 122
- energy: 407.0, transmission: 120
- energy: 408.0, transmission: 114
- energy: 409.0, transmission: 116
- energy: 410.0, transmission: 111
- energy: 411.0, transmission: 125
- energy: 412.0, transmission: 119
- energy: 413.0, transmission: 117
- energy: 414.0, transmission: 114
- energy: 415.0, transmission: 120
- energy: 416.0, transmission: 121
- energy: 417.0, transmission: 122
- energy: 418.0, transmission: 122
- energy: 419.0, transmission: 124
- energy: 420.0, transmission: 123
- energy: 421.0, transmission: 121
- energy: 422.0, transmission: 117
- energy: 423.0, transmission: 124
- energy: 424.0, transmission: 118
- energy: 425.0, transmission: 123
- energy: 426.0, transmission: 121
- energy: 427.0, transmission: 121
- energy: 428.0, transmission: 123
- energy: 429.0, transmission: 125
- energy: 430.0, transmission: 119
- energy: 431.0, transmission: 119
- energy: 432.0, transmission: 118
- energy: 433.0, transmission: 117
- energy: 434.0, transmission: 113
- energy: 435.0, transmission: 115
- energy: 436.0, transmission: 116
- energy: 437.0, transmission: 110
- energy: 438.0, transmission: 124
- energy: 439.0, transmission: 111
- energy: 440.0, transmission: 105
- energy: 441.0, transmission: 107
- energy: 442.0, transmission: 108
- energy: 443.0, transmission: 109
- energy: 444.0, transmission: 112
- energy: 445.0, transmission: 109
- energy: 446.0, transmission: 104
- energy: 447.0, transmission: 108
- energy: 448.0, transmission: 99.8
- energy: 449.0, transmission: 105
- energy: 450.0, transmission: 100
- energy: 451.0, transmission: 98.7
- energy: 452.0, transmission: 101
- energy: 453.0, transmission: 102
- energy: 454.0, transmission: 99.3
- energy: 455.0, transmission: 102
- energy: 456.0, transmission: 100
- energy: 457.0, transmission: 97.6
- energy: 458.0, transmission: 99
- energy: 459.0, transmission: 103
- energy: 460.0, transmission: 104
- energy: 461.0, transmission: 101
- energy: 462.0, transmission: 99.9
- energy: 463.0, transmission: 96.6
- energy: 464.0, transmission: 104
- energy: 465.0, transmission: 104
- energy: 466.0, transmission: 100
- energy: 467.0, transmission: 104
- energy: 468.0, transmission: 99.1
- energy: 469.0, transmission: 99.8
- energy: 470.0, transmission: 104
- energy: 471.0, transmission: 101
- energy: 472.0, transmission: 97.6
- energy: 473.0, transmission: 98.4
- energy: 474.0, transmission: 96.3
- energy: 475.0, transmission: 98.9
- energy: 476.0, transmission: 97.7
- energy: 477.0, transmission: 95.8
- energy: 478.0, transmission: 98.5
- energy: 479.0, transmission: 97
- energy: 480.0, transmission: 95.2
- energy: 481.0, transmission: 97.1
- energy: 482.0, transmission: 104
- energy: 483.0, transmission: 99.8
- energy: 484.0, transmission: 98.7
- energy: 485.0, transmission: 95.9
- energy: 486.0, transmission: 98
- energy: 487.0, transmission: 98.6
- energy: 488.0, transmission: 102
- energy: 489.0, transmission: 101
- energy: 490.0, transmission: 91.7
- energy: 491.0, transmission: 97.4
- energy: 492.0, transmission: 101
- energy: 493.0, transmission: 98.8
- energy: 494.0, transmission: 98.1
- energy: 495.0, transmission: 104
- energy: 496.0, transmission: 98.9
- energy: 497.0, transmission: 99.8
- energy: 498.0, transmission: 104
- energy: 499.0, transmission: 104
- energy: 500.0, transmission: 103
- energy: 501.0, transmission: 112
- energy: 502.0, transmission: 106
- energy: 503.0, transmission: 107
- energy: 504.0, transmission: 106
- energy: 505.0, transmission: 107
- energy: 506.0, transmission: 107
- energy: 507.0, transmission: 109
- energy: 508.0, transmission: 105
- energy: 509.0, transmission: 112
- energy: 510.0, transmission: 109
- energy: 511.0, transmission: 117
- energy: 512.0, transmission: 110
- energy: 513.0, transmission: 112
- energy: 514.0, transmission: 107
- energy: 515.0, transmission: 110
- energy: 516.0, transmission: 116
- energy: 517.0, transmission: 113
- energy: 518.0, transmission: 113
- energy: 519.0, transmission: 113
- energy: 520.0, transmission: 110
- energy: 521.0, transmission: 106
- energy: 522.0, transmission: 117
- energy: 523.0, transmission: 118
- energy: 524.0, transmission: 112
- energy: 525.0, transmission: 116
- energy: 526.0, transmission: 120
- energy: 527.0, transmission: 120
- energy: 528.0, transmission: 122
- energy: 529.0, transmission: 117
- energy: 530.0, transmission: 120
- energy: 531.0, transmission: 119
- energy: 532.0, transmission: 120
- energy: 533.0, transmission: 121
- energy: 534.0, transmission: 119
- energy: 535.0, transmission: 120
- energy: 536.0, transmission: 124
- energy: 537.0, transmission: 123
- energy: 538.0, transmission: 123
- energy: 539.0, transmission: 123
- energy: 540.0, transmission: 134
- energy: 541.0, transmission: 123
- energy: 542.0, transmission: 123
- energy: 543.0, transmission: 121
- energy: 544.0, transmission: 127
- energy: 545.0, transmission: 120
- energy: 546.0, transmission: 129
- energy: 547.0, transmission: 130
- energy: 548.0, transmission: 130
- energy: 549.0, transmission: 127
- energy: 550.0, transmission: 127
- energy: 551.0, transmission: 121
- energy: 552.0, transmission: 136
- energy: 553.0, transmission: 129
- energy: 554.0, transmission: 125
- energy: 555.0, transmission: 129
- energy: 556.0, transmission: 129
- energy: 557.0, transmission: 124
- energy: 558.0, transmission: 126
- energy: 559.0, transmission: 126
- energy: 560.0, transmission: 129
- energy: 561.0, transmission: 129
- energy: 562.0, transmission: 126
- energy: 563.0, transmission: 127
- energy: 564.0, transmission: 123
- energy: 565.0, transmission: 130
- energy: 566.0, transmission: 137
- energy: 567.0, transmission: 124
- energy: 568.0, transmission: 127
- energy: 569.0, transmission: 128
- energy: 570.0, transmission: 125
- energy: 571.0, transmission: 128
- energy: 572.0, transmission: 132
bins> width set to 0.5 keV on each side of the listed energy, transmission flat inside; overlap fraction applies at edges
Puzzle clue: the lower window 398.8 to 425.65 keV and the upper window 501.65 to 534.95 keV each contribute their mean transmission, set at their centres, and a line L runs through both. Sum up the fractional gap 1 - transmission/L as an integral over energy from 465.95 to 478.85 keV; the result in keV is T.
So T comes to 1.9 keV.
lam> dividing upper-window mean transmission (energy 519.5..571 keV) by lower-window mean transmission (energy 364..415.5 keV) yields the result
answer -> 1.09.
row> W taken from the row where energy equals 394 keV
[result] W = 119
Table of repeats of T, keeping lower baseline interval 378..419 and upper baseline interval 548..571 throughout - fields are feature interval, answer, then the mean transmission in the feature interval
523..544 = 0.8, 121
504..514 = 1.2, 109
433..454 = 2.2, 108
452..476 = 4.2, 100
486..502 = 2.9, 101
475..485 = 2.0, 98.1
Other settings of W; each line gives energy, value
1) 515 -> 110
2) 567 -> 124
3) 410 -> 111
